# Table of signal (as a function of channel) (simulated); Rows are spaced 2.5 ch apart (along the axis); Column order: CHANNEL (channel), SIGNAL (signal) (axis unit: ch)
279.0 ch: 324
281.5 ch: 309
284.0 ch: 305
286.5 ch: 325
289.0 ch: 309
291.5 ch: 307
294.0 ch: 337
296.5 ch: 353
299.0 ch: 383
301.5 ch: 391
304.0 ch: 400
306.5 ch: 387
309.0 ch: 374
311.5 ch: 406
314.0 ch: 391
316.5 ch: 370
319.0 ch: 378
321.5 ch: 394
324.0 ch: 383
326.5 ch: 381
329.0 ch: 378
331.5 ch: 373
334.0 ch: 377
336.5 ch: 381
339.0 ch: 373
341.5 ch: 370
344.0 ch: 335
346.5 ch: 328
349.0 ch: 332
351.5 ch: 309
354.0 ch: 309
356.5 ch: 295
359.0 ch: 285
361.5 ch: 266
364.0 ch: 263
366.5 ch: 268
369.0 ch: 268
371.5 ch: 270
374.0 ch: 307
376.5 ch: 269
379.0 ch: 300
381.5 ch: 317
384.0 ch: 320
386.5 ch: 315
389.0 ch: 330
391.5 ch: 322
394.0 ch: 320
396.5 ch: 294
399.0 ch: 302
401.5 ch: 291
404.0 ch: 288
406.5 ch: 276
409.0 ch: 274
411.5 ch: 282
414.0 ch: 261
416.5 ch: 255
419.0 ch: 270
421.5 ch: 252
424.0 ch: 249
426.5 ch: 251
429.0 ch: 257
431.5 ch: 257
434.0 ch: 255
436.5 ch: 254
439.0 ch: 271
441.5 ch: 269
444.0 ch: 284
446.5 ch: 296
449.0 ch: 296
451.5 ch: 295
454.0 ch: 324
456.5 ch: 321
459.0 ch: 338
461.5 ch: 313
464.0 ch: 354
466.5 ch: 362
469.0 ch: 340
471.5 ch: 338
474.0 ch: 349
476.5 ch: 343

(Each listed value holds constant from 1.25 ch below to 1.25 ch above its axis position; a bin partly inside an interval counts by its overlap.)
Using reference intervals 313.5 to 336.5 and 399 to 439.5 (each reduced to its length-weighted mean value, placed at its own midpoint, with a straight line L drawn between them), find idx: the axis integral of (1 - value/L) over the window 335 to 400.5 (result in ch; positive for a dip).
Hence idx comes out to 3.6 ch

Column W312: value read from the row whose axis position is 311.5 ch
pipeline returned 406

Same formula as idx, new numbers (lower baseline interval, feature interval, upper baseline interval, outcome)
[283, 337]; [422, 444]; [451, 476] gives 5.3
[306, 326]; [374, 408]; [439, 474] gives 4.4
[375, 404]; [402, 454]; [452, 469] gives 8.1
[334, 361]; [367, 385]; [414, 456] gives 1.2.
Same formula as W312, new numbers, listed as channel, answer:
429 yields 257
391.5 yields 322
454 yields 324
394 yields 320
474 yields 349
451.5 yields 295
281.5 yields 309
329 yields 378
